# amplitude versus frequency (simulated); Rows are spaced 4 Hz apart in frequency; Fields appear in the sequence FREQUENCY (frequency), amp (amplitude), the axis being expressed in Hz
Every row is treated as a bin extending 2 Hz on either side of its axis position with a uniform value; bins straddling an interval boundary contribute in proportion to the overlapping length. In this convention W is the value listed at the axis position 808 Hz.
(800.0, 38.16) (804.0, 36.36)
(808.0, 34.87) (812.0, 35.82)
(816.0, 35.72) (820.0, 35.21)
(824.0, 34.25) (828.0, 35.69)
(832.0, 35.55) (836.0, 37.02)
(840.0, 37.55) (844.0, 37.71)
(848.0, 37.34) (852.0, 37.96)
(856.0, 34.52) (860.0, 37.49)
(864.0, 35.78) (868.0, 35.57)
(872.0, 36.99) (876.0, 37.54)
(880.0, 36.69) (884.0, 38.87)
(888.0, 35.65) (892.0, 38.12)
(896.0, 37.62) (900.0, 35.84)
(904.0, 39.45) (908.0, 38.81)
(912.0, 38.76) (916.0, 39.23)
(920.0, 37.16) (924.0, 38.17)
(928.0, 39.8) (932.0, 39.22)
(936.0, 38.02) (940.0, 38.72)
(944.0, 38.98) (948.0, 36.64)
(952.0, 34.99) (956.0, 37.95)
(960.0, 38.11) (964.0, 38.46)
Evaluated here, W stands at 34.87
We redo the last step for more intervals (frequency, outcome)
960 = 38.11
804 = 36.36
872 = 36.99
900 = 35.84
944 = 38.98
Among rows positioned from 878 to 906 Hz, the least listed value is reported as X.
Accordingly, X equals 35.65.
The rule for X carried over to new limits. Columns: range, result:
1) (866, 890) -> 35.57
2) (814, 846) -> 34.25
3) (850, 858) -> 34.52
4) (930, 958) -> 34.99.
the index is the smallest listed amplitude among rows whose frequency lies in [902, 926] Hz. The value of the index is 37.16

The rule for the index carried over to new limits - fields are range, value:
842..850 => 37.34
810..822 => 35.21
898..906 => 35.84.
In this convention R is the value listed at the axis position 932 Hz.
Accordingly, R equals 39.22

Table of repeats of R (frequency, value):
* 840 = 37.55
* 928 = 39.8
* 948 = 36.64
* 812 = 35.82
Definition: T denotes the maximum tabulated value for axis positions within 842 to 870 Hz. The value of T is 37.96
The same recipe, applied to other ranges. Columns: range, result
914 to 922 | 39.23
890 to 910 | 39.45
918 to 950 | 39.8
